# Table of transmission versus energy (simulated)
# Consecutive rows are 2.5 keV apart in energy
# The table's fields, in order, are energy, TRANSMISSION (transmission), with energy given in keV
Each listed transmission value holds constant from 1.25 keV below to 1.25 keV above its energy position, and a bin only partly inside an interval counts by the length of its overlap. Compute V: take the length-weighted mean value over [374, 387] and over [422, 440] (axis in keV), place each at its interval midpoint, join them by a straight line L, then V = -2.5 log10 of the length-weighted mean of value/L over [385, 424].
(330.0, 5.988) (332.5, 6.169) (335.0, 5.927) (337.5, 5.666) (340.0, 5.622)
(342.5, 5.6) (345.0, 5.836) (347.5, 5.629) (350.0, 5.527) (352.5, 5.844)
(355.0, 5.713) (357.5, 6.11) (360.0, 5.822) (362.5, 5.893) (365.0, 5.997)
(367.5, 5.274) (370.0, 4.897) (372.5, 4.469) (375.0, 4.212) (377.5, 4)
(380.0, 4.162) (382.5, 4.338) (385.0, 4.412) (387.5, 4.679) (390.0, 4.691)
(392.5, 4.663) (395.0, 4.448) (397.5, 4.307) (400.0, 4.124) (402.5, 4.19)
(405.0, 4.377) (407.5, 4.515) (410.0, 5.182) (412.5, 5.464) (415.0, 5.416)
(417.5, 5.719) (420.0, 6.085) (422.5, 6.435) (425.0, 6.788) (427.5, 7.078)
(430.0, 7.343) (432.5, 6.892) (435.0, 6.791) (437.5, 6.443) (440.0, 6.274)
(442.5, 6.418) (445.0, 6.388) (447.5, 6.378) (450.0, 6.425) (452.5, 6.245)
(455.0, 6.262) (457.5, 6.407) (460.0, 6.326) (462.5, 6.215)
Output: 0.11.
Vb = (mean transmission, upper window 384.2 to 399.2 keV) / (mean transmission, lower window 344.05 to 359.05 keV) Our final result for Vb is 0.78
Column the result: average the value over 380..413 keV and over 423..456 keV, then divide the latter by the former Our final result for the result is 1.45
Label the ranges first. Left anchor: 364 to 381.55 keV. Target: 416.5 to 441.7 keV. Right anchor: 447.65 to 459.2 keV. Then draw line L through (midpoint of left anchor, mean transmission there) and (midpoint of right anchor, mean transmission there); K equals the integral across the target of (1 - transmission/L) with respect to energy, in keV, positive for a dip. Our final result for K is -3.23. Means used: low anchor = 4.69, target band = 6.59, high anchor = 6.34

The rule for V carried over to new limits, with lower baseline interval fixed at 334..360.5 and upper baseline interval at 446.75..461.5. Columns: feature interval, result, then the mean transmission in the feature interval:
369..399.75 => 0.32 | 4.43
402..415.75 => 0.24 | 4.87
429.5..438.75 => -0.10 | 6.83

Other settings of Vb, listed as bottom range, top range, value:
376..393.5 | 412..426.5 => 1.37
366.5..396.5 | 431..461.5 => 1.43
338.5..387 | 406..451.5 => 1.19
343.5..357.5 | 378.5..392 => 0.78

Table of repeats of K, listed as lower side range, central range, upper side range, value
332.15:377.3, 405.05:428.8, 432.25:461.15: 1.4 keV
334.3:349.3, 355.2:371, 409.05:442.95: 0.5 keV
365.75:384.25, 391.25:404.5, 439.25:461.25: 1.9 keV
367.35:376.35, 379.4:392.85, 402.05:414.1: 0.6 keV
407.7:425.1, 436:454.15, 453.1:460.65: -0.7 keV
